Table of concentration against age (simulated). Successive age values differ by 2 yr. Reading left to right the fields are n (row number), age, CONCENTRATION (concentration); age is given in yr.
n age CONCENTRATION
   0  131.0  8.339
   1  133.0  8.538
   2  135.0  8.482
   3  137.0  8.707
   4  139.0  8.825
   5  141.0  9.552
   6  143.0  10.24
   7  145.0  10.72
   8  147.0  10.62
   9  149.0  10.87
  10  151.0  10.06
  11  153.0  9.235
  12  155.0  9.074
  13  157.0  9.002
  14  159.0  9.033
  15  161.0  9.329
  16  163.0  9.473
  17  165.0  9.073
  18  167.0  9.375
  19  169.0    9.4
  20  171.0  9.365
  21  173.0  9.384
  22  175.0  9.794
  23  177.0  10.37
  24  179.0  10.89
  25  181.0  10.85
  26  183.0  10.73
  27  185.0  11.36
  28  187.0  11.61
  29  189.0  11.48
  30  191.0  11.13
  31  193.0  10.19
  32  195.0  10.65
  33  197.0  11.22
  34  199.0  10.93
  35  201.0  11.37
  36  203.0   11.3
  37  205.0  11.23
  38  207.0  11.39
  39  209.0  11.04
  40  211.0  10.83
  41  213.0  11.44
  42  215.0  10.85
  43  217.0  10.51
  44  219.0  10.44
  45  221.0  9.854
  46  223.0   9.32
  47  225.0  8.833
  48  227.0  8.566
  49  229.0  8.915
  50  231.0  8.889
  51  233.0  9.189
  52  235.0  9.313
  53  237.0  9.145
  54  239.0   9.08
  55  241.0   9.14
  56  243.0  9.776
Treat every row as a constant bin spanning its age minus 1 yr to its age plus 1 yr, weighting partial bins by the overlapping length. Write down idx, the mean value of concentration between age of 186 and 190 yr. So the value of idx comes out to 11.5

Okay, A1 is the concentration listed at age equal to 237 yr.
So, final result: 9.145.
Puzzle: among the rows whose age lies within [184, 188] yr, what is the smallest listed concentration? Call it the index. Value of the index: 11.36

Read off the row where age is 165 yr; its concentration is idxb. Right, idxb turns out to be 9.073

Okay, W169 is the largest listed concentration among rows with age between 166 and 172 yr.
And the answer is 9.4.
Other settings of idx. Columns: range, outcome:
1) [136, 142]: 9.03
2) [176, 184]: 10.7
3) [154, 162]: 9.11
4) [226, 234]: 8.89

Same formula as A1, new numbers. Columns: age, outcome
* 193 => 10.19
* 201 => 11.37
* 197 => 11.22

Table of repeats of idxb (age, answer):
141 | 9.552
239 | 9.08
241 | 9.14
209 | 11.04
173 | 9.384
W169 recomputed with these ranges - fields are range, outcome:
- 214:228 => 10.85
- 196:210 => 11.39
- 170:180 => 10.89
